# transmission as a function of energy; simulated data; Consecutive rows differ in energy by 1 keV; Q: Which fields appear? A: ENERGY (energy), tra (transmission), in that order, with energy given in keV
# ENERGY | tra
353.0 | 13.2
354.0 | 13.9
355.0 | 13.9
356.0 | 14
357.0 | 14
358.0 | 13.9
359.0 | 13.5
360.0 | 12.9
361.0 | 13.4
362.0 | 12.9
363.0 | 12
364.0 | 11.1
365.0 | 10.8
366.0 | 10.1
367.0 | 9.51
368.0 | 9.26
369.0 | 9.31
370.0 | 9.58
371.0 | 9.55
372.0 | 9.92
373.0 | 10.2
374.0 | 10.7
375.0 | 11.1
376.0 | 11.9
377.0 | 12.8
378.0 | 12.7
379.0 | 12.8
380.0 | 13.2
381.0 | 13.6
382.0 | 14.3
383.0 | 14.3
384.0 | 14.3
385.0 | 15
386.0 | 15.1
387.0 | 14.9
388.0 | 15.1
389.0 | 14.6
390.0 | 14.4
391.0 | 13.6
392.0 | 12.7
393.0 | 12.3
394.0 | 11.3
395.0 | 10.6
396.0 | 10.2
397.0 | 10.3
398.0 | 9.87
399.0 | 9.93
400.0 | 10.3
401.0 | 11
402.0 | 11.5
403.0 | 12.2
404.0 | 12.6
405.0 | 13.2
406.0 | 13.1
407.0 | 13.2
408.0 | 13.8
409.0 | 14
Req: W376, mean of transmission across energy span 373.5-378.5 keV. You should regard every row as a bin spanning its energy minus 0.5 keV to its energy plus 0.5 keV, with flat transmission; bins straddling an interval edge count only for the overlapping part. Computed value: 11.8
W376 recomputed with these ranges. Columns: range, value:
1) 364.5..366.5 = 10.4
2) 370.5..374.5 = 10.1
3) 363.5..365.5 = 10.9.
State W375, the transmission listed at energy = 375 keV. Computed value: 11.1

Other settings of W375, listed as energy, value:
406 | 13.1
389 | 14.6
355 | 13.9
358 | 13.9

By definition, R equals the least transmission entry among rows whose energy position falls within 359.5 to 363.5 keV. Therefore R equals 12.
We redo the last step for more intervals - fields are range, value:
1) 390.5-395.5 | 10.6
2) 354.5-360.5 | 12.9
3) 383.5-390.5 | 14.3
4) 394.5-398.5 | 9.87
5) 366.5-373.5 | 9.26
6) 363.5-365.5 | 10.8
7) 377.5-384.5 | 12.7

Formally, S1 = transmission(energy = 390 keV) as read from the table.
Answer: 14.4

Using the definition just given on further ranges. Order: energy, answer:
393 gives 12.3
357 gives 14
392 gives 12.7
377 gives 12.8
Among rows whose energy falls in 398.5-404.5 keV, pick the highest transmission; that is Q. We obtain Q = 12.6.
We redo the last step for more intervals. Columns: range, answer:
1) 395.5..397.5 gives 10.3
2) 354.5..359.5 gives 14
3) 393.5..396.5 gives 11.3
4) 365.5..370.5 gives 10.1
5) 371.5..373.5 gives 10.2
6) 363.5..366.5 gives 11.1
